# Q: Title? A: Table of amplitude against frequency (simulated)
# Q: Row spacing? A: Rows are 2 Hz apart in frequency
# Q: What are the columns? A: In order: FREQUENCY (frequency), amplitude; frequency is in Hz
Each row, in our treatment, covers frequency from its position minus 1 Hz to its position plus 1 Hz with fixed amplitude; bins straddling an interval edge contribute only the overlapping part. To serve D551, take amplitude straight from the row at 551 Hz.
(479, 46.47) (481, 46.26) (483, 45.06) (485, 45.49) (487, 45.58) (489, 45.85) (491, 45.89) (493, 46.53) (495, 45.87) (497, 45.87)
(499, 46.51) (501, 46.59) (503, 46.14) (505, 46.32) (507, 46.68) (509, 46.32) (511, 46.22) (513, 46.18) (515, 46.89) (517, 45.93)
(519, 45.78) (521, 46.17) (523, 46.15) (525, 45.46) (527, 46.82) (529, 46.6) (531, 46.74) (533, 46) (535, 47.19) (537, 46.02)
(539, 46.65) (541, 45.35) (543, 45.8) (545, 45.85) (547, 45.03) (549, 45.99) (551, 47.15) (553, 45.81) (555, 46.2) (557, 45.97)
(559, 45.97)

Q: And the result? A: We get 47.15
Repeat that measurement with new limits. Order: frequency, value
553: 45.81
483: 45.06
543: 45.8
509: 46.32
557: 45.97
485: 45.49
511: 46.22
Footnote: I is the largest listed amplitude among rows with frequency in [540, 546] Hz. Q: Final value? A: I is 45.85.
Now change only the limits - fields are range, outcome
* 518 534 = 46.82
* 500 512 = 46.68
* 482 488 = 45.58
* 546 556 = 47.15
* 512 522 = 46.89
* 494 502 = 46.59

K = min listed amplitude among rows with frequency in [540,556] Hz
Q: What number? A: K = 45.03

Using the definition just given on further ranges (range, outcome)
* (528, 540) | 46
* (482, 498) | 45.06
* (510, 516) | 46.18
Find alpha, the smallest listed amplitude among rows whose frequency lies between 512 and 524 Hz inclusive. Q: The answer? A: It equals 45.78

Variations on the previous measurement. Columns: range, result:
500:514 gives 46.14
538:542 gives 45.35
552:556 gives 45.81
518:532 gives 45.46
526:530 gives 46.6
